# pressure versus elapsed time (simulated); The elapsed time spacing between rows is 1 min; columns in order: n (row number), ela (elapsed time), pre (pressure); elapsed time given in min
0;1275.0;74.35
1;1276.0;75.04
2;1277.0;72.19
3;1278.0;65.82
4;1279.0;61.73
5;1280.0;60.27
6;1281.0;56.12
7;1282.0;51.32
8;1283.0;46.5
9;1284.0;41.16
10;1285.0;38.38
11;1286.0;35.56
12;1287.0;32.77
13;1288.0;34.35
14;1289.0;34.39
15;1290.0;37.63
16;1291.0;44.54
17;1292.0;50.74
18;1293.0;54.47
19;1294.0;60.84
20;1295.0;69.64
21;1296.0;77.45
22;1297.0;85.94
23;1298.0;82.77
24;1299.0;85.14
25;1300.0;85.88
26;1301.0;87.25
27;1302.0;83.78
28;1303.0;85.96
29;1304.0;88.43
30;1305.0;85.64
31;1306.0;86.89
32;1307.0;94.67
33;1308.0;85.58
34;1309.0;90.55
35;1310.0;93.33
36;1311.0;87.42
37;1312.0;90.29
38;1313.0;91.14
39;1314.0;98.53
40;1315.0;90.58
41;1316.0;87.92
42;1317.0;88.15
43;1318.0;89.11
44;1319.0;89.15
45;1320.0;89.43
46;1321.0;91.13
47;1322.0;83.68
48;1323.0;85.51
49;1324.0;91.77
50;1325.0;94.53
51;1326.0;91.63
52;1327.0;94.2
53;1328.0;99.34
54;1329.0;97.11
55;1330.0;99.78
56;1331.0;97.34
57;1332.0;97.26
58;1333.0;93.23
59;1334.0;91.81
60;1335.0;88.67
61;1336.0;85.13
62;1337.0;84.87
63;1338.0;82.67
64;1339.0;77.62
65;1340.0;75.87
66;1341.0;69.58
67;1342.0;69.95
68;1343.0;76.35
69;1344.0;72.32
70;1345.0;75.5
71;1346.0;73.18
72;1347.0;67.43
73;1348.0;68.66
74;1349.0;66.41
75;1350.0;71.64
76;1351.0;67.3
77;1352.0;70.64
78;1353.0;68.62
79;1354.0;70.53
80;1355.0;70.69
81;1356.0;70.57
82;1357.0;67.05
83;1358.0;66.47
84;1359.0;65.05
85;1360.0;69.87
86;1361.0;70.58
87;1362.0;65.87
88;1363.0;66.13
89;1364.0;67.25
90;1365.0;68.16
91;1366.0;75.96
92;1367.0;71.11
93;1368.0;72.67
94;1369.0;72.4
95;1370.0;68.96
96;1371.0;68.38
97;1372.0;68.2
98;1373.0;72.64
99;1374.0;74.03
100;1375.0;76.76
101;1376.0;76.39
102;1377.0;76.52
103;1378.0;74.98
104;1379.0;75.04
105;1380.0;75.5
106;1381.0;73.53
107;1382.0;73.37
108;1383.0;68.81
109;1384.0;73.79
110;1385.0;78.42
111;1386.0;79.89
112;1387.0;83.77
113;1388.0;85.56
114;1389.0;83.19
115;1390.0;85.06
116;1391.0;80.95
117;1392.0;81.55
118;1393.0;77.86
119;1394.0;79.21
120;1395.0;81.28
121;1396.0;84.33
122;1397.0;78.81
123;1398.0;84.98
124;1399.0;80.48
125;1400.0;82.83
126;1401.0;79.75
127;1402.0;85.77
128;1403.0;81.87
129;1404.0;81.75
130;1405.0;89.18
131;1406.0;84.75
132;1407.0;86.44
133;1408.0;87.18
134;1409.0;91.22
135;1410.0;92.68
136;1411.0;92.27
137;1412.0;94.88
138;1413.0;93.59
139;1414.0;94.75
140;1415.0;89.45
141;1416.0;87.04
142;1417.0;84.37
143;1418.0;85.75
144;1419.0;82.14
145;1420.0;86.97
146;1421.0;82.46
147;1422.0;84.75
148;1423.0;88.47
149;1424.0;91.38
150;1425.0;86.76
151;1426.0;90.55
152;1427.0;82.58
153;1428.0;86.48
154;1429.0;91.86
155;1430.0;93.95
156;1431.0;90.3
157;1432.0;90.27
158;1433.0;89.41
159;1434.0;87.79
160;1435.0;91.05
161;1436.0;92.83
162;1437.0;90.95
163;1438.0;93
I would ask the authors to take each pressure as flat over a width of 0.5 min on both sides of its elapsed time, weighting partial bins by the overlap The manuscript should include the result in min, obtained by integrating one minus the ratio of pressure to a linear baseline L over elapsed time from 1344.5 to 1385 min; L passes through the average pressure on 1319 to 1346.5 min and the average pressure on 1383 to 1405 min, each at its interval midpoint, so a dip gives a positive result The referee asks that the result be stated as 6.1 min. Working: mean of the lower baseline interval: 86.3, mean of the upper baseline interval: 81.4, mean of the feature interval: 71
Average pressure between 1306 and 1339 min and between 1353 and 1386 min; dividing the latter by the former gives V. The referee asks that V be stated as 0.79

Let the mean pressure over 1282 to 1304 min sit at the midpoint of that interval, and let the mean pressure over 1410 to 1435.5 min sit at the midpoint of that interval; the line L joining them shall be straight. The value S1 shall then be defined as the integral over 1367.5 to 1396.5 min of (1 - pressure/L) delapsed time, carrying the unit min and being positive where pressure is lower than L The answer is 1.2 min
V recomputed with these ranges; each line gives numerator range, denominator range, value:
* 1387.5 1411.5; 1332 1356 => 1.11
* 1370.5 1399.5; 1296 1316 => 0.88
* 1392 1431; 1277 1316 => 1.24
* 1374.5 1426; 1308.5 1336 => 0.91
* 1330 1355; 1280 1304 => 1.30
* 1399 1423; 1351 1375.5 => 1.24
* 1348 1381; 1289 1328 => 0.86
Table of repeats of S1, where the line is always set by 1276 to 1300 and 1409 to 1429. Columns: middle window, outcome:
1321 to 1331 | -4.1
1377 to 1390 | 0.4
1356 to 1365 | 0.8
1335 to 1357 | -0.8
